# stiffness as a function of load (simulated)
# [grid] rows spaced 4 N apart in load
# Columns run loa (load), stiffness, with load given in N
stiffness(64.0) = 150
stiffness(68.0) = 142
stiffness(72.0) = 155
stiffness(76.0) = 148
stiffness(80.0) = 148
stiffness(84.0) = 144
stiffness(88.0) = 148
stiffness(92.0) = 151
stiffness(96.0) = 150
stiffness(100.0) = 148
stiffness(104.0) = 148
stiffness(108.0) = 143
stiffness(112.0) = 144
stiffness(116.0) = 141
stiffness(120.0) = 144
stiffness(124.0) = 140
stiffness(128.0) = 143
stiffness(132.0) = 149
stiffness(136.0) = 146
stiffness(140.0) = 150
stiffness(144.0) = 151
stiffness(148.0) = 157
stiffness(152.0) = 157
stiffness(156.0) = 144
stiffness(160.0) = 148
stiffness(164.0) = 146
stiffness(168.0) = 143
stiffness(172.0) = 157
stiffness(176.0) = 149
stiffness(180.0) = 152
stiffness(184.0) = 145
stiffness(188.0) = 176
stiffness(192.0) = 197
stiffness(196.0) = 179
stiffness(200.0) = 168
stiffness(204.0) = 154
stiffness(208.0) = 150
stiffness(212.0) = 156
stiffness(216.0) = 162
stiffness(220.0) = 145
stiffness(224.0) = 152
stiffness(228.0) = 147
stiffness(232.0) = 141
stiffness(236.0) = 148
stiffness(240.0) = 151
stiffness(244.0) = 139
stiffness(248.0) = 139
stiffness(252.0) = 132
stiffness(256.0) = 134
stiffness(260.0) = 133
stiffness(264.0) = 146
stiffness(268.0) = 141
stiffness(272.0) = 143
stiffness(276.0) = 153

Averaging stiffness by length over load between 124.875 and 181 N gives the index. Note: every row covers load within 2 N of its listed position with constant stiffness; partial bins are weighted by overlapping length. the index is 149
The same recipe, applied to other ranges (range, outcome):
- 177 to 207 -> 166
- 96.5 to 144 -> 145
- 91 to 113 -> 147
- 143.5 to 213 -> 157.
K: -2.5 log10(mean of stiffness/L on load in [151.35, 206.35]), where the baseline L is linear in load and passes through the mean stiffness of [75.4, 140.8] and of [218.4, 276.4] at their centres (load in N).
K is -0.10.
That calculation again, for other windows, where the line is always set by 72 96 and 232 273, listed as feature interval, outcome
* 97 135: 0.02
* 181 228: -0.13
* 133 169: -0.03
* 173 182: -0.05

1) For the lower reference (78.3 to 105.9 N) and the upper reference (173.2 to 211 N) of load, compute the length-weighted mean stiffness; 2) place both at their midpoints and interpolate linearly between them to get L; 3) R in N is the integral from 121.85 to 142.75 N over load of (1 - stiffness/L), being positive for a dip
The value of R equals 1.1 N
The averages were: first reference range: 148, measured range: 146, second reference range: 163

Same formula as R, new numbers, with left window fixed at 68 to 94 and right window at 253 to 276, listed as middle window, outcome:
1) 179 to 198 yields -3.6 N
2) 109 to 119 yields 0.3 N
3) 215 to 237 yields -1.0 N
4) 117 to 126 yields 0.3 N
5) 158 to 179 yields -0.6 N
